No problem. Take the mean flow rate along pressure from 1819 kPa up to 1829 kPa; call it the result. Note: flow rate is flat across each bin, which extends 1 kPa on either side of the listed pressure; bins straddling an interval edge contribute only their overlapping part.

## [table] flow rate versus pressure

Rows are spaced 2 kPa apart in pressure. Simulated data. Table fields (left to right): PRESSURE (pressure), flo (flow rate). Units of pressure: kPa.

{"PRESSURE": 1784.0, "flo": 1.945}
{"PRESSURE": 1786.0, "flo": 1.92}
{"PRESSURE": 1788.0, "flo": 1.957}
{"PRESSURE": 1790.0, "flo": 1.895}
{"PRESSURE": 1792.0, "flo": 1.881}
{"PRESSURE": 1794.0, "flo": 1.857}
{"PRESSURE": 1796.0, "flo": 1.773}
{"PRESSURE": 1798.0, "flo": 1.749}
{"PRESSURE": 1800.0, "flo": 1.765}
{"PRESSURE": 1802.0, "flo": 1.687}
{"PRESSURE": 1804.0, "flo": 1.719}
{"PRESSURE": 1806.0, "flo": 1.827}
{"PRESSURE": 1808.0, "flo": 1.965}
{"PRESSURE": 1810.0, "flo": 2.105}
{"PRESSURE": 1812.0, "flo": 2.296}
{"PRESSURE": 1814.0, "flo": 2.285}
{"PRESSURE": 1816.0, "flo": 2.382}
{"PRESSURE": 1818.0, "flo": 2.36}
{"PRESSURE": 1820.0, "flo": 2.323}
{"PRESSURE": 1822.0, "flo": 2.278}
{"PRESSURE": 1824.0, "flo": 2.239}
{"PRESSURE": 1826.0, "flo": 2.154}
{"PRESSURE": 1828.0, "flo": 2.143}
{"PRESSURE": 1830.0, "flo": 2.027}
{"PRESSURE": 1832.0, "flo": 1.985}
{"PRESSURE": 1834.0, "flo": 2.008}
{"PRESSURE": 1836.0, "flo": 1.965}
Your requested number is 2.23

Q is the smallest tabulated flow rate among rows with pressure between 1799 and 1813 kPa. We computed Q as 1.687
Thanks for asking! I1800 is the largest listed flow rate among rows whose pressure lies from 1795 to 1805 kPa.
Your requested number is 1.773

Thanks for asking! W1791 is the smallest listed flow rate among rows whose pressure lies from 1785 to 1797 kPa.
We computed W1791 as 1.773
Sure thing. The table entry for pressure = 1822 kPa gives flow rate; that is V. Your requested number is 2.278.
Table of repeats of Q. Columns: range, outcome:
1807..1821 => 1.965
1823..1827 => 2.154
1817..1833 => 1.985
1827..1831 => 2.027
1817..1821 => 2.323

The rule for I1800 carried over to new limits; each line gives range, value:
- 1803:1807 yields 1.827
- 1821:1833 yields 2.278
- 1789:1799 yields 1.895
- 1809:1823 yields 2.382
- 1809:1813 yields 2.296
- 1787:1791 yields 1.957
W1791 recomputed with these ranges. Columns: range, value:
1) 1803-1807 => 1.719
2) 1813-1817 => 2.285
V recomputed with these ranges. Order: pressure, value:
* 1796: 1.773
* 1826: 2.154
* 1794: 1.857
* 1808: 1.965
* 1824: 2.239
